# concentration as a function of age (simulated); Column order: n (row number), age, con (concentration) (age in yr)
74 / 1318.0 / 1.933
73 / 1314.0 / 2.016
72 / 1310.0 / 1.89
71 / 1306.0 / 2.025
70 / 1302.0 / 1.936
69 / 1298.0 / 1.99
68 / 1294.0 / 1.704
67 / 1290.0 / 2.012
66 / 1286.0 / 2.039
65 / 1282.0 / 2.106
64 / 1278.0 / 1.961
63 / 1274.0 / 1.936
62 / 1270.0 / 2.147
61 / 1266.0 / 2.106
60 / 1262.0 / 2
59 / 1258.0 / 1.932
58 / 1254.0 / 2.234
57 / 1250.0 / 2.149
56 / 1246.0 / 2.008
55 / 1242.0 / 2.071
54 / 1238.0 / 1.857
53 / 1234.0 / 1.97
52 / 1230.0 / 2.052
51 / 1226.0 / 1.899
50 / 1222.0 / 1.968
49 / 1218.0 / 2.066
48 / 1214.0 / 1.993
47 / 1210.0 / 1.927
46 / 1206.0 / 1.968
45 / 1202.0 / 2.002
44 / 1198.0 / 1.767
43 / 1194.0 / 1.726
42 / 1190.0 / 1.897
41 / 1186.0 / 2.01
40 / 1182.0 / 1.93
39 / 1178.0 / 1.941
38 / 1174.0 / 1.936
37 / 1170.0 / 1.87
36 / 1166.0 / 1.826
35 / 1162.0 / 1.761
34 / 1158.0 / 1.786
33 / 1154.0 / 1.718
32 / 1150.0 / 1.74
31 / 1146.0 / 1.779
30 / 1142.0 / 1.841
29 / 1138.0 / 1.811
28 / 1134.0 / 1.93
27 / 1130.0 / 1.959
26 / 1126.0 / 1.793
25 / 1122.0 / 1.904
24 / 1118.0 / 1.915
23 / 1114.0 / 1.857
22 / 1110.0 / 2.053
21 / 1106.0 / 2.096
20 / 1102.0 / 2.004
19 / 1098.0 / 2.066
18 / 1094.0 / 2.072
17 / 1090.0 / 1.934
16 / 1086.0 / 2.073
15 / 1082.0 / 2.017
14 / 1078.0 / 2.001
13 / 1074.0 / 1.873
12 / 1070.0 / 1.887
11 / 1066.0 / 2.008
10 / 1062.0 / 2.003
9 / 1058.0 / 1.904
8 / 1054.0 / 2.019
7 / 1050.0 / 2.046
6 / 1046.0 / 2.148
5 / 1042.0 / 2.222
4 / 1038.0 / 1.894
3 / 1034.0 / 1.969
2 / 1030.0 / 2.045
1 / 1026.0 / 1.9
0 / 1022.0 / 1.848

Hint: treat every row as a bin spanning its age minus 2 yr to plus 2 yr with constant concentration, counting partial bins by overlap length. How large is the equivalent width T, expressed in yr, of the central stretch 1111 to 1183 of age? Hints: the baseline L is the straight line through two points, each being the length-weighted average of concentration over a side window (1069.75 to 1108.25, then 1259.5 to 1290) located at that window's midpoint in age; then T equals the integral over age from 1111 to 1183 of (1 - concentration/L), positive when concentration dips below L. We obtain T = 5.9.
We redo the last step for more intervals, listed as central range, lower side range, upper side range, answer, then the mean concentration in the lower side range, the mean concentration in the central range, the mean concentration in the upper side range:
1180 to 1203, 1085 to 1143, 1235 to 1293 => 1.28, 1.95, 1.88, 2.03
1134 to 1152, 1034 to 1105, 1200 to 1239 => 1.66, 2.01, 1.81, 1.97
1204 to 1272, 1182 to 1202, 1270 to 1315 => -3.61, 1.87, 2.02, 1.97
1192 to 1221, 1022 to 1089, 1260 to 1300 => 1.10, 2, 1.92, 2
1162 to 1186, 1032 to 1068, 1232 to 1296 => 1.43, 2.02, 1.9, 2.01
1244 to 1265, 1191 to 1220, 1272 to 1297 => -1.31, 1.92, 2.07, 1.96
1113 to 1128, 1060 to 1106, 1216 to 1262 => 1.01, 2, 1.87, 2.02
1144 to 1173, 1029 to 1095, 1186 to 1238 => 2.55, 2.01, 1.79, 1.94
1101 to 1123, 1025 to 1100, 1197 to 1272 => 0.37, 2.01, 1.97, 2.01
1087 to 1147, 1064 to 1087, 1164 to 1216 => 0.30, 1.97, 1.94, 1.91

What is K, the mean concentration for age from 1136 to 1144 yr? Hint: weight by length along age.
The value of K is 1.83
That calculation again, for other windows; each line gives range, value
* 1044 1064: 2.02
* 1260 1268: 2.05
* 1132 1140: 1.87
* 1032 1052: 2.06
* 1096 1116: 2.02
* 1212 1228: 1.98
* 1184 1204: 1.88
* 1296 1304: 1.96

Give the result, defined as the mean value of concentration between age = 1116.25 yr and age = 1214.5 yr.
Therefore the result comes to 1.87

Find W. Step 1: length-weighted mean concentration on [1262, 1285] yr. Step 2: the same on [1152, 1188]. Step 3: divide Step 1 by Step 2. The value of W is 1.1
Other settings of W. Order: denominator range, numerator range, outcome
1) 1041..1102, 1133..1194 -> 0.92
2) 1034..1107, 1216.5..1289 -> 1.01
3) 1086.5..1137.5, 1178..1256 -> 1.00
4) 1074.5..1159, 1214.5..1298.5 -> 1.05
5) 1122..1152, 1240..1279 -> 1.12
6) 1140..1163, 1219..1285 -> 1.14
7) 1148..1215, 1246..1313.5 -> 1.08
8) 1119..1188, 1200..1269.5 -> 1.09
